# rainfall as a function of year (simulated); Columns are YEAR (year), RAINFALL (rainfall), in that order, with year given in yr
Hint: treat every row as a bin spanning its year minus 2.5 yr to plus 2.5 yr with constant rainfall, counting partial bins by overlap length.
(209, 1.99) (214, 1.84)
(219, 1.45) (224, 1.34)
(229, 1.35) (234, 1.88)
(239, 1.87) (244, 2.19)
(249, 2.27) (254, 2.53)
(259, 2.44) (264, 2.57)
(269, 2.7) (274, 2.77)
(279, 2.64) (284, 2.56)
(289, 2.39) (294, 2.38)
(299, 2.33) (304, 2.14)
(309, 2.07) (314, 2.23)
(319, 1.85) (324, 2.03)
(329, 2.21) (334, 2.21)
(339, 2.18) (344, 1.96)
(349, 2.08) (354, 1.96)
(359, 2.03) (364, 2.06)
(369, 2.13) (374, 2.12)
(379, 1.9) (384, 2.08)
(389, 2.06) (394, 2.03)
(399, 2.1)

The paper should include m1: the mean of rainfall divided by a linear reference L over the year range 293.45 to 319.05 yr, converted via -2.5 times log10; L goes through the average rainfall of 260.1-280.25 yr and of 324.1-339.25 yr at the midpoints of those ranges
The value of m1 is 0.09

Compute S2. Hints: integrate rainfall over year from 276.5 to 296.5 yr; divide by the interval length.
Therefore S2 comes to 2.49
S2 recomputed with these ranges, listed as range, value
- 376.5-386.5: 1.99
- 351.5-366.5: 2.02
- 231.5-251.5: 2.05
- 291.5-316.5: 2.23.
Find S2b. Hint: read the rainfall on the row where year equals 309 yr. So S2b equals 2.07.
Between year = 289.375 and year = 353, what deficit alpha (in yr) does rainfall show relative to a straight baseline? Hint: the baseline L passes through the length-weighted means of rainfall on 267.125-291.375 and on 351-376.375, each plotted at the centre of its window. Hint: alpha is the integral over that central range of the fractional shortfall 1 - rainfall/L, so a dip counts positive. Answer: 5.2 yr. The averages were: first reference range 2.61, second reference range 2.06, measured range 2.14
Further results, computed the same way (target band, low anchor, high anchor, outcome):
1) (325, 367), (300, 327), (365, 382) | -0.4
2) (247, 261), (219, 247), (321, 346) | -4.8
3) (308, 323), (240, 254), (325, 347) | 0.8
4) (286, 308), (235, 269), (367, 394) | -0.7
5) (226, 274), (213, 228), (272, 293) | -4.7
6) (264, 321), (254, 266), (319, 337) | -1.4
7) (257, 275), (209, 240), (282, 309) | -5.0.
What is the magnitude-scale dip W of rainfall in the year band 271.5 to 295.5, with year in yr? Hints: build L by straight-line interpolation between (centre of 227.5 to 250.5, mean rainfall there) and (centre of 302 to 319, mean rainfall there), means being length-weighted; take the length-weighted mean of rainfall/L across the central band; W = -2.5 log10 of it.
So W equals -0.25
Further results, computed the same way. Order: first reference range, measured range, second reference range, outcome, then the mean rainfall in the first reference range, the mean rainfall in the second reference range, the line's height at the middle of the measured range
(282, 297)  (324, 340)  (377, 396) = 0.038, 2.44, 2.02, 2.25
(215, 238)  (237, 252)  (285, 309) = -0.218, 1.55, 2.3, 1.74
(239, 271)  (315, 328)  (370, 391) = 0.107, 2.4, 2.05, 2.21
